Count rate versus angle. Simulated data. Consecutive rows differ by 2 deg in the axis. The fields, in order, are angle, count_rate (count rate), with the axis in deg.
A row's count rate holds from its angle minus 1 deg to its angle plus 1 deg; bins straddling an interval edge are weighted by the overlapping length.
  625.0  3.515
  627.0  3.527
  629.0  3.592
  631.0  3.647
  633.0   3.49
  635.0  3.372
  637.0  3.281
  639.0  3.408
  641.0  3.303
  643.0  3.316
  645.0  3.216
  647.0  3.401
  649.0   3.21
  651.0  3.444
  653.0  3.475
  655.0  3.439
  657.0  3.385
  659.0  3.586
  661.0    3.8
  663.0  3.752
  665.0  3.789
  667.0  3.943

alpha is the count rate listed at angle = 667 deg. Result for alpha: 3.943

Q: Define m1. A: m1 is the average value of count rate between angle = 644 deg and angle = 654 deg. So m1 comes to 3.35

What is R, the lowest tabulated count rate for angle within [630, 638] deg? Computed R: 3.281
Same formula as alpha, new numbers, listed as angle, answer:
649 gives 3.21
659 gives 3.586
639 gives 3.408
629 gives 3.592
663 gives 3.752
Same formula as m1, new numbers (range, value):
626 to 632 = 3.59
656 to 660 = 3.49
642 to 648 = 3.31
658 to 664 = 3.71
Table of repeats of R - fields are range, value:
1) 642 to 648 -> 3.216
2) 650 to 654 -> 3.444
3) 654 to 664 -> 3.385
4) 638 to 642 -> 3.303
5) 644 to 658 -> 3.21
